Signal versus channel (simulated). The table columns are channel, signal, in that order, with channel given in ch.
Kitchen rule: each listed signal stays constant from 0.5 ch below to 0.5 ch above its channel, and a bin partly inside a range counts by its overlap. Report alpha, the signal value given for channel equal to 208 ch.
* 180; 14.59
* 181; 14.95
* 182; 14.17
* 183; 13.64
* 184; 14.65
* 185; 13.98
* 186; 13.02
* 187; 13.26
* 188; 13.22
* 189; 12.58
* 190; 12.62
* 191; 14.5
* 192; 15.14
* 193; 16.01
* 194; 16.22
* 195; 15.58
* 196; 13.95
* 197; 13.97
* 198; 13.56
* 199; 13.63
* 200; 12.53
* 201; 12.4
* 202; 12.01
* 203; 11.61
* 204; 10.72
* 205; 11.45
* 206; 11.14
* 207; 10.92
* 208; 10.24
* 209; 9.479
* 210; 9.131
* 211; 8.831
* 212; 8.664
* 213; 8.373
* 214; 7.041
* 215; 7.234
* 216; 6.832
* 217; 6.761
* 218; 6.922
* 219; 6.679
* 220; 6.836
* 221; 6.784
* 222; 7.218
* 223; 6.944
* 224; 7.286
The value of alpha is 10.24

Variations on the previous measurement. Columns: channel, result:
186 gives 13.02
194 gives 16.22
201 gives 12.4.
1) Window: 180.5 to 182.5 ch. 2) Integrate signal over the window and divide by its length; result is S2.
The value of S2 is 14.6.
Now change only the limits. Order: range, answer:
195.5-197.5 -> 14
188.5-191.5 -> 13.2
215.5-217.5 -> 6.8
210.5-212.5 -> 8.75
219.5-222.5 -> 6.95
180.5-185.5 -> 14.3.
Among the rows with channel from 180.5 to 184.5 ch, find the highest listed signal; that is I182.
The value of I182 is 14.95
